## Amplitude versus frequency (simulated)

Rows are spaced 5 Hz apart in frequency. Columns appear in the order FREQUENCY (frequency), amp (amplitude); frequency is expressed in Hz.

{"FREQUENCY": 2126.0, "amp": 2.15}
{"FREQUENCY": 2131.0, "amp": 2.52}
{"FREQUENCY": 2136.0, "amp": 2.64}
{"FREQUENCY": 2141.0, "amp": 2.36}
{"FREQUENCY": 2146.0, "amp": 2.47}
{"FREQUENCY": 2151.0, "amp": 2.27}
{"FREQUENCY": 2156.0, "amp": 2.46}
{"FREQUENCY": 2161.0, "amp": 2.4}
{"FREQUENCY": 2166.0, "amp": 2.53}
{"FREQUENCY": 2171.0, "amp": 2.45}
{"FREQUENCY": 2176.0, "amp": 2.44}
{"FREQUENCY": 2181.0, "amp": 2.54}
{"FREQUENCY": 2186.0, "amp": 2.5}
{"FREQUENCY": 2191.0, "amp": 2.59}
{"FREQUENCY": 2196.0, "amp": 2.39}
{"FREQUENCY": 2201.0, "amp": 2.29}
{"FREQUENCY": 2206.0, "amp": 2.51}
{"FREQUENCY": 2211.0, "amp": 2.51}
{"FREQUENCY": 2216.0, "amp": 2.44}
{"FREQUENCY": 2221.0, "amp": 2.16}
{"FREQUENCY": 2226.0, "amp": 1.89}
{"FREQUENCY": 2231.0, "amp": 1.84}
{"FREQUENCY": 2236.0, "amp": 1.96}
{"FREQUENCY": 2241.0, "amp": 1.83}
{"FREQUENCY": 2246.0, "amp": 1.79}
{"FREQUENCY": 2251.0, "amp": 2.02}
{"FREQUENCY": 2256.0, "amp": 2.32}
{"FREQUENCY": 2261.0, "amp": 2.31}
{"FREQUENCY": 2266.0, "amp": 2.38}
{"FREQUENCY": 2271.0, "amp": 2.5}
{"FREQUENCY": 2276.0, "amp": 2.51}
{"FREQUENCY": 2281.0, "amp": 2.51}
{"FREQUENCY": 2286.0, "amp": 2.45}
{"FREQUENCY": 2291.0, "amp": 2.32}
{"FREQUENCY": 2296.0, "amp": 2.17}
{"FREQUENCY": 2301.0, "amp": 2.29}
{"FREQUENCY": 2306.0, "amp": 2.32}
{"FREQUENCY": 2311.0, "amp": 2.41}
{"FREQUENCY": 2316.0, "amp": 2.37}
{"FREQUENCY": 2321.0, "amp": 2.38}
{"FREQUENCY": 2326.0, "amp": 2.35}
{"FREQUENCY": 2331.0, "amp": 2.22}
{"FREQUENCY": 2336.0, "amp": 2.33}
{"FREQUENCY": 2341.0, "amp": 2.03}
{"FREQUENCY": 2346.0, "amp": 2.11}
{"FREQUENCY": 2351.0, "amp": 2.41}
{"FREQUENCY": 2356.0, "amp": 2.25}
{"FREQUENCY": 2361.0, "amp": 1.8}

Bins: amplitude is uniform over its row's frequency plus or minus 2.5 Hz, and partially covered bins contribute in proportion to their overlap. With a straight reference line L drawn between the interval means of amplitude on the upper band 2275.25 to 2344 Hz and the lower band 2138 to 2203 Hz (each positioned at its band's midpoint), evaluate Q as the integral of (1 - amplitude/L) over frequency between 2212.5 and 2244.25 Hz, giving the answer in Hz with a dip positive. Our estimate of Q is 4.8 Hz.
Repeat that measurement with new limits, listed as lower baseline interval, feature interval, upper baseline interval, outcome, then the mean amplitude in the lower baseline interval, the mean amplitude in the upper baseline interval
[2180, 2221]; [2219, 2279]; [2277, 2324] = 6.9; 2.45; 2.36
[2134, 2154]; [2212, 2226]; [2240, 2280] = 0.3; 2.43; 2.23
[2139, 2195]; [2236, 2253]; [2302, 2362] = 3.4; 2.45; 2.26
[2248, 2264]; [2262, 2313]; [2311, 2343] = -3.1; 2.21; 2.29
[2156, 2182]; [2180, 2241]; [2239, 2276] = 1.7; 2.47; 2.19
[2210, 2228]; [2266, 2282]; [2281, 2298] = -1.1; 2.24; 2.35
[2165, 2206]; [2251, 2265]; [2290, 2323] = 0.7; 2.47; 2.32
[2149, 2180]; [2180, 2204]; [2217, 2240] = -2.3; 2.43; 1.99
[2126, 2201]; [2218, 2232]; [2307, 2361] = 2.3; 2.45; 2.26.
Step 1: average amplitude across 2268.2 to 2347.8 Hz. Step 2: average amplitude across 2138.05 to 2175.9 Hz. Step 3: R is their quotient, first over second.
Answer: 0.96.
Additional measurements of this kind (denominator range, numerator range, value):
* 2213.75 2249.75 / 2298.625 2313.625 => 1.18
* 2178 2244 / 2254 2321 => 1.05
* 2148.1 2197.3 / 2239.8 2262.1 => 0.83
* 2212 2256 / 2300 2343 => 1.14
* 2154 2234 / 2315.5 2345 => 0.96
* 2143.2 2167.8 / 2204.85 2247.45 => 0.87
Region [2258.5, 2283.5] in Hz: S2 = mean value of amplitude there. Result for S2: 2.44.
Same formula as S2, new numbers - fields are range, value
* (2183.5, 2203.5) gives 2.44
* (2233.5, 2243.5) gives 1.9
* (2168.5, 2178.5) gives 2.44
